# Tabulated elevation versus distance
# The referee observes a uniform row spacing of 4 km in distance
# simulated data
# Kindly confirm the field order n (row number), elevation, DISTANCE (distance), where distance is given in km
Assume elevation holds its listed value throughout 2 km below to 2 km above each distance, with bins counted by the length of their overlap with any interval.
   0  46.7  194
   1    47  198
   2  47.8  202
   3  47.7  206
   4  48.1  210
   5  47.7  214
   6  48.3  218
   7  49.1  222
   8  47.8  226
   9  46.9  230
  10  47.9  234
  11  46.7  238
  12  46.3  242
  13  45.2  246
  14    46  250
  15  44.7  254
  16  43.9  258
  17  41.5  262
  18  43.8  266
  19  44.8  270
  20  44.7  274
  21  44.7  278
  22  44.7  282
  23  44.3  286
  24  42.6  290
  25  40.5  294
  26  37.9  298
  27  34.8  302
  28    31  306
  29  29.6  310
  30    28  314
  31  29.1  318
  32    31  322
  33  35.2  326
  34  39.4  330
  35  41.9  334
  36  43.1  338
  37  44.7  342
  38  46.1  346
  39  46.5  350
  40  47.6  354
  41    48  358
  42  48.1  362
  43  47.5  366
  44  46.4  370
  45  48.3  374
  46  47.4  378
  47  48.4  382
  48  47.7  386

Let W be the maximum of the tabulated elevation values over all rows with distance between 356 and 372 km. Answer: 48.1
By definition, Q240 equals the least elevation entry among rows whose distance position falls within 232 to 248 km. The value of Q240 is 45.2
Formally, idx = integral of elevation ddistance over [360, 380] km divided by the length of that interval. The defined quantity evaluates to 47.5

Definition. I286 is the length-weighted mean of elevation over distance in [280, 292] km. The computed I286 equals 43.9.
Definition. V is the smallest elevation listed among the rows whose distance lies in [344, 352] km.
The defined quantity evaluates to 46.1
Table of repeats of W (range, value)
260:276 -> 44.8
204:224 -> 49.1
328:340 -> 43.1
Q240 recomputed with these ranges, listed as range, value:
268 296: 40.5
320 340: 31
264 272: 43.8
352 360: 47.6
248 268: 41.5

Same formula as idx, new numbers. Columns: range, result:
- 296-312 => 33.3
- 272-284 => 44.7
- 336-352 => 45.1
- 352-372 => 47.5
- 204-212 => 47.9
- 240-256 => 45.5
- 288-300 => 40.3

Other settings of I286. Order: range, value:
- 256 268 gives 43.1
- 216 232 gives 48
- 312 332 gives 32.5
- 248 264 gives 44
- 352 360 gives 47.8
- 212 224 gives 48.4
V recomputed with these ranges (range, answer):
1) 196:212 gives 47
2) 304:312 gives 29.6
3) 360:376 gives 46.4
